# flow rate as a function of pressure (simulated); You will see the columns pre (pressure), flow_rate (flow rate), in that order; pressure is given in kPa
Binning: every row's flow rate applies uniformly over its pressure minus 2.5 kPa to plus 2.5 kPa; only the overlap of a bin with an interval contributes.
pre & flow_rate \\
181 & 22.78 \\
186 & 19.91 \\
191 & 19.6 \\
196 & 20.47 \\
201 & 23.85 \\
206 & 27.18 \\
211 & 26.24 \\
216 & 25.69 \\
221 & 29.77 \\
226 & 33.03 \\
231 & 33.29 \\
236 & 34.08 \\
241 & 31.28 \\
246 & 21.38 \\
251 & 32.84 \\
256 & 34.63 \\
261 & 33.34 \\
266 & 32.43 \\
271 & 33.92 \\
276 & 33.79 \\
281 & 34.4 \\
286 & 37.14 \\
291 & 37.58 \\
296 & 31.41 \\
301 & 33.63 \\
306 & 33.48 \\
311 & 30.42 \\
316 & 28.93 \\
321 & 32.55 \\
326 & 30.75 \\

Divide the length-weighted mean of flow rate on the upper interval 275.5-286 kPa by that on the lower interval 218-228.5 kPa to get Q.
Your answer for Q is 1.1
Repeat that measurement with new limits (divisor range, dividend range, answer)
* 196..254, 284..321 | 1.16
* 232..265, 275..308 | 1.10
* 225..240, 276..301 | 1.05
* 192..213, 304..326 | 1.30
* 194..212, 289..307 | 1.39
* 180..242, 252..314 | 1.27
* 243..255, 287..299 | 1.23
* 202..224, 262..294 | 1.28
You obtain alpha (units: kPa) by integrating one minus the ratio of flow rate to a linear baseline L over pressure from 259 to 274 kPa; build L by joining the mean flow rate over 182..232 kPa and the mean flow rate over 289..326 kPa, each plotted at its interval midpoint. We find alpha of -1.8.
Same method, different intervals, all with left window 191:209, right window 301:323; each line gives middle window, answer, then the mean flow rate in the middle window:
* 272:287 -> -2.88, 34.8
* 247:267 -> -3.60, 32.5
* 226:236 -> -3.06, 33.4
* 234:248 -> -1.45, 29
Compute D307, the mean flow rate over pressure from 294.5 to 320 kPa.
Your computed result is 31.6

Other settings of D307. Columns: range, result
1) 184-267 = 28.1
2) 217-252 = 30.5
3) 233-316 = 32.7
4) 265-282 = 33.7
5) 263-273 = 33.1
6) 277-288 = 35.4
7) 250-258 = 33.8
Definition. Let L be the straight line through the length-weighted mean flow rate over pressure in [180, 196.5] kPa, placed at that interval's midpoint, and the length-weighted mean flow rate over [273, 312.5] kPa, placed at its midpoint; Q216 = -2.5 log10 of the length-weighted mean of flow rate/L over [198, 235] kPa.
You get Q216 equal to -0.18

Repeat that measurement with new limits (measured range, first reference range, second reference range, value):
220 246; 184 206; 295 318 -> -0.246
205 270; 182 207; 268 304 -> -0.104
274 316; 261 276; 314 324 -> -0.055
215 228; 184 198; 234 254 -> -0.160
